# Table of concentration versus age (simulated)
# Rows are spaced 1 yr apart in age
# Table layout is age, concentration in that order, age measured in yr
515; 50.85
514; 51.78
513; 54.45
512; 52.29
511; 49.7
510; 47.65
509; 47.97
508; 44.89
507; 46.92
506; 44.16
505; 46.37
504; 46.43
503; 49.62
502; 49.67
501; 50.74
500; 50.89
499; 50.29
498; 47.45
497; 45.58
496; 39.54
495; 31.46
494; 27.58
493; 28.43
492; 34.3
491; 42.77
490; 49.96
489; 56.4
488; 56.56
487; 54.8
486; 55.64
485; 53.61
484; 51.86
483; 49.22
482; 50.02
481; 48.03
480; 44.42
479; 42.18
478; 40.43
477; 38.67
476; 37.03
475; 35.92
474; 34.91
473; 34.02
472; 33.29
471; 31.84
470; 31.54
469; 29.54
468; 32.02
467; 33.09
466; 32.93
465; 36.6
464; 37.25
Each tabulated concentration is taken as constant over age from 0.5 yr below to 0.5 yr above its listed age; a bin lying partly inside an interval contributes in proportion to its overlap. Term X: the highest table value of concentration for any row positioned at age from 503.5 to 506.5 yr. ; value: 46.43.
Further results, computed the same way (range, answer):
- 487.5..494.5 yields 56.56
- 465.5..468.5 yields 33.09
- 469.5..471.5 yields 31.84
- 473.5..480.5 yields 44.42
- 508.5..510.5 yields 47.97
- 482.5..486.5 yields 55.64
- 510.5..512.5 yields 52.29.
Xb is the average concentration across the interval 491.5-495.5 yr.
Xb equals 30.4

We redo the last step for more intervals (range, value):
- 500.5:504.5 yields 49.1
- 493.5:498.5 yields 38.3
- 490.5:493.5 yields 35.2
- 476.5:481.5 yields 42.7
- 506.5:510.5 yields 46.9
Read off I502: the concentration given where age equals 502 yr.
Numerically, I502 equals 49.67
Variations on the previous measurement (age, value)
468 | 32.02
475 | 35.92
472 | 33.29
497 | 45.58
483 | 49.22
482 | 50.02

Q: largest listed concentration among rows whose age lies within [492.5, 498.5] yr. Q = 47.45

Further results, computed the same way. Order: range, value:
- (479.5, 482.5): 50.02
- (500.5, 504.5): 50.74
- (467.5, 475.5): 35.92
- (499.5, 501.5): 50.89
